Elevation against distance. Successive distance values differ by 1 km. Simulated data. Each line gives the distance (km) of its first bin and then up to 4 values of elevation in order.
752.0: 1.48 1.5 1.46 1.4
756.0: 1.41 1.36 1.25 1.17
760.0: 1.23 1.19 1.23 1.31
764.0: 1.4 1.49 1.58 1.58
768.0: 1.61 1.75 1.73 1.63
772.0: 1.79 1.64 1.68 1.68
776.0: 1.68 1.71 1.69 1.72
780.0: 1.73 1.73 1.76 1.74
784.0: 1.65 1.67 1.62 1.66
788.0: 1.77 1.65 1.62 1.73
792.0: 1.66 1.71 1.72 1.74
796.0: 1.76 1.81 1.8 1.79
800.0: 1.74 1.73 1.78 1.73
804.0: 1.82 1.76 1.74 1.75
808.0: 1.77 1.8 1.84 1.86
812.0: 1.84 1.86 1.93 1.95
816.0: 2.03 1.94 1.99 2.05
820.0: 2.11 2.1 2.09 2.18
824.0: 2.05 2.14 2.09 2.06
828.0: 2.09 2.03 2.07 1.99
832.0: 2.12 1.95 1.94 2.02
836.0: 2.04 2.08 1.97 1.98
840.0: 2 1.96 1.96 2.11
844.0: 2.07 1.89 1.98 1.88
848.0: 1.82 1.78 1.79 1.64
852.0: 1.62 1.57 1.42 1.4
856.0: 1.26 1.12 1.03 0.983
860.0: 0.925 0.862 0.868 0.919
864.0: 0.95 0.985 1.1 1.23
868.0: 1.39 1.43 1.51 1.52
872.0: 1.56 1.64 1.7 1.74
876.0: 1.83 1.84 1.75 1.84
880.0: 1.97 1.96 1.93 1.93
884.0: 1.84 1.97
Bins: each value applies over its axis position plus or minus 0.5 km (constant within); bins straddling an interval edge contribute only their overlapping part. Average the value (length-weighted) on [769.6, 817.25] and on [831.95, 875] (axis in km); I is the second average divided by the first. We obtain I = 0.90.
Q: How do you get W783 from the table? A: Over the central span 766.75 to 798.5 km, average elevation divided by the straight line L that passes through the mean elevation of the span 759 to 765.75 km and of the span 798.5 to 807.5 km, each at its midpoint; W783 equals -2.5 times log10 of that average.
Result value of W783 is -0.12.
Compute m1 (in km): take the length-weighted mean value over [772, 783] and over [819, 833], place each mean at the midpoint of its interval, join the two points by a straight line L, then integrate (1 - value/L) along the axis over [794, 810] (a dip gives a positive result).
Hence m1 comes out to 1.1 km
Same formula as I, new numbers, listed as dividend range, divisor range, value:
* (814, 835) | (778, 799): 1.19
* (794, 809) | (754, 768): 1.29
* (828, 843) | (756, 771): 1.41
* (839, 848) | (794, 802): 1.12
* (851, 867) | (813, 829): 0.56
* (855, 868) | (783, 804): 0.61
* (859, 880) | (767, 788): 0.82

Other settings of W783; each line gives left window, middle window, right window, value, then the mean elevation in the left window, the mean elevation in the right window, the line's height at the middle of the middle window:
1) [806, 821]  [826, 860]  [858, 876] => -0.15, 1.91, 1.26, 1.55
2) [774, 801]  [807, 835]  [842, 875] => -0.25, 1.71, 1.45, 1.59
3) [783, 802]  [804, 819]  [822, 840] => 0.01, 1.72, 2.05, 1.88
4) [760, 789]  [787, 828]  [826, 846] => -0.02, 1.62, 2.02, 1.83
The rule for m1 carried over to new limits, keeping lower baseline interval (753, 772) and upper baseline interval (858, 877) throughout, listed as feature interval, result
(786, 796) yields -2.1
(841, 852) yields -4.6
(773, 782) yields -1.8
